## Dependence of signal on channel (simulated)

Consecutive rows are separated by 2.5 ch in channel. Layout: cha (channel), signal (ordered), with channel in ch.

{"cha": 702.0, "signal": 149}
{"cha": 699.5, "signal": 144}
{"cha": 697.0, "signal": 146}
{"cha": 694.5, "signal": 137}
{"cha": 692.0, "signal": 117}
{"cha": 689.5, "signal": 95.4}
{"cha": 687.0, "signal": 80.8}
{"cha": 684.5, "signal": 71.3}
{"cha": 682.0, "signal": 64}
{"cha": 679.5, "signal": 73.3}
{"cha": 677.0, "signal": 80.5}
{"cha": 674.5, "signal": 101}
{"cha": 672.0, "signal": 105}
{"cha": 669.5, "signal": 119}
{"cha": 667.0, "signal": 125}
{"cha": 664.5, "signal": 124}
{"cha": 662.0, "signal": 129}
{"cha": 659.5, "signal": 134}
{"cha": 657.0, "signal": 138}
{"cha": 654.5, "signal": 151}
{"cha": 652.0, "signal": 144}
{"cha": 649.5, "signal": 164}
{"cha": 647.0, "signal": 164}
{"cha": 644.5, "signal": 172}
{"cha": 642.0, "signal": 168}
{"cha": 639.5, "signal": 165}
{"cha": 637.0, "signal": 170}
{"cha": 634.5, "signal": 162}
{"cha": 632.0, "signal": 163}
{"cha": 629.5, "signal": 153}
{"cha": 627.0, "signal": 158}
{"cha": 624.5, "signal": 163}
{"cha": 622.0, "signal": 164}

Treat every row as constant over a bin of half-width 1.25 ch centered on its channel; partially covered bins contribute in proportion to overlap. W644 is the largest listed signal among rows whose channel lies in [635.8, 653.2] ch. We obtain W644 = 172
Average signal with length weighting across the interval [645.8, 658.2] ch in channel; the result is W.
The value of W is 152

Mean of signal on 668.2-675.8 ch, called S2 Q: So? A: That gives 108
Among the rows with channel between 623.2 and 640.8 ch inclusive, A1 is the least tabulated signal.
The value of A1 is 153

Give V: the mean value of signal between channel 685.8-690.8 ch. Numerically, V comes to 88.5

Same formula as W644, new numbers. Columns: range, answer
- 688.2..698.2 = 146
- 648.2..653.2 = 164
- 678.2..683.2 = 73.3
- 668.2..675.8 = 119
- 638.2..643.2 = 168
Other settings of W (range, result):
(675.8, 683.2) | 72.6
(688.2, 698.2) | 124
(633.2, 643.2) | 166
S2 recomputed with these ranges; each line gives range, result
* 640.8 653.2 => 162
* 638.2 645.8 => 168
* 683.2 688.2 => 75.9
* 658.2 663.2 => 132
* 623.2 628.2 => 161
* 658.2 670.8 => 126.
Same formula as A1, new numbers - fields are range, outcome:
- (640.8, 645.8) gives 168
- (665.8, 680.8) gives 73.3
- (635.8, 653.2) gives 144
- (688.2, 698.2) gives 95.4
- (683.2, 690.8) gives 71.3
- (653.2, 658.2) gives 138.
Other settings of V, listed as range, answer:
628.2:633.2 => 158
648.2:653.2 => 154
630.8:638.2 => 165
